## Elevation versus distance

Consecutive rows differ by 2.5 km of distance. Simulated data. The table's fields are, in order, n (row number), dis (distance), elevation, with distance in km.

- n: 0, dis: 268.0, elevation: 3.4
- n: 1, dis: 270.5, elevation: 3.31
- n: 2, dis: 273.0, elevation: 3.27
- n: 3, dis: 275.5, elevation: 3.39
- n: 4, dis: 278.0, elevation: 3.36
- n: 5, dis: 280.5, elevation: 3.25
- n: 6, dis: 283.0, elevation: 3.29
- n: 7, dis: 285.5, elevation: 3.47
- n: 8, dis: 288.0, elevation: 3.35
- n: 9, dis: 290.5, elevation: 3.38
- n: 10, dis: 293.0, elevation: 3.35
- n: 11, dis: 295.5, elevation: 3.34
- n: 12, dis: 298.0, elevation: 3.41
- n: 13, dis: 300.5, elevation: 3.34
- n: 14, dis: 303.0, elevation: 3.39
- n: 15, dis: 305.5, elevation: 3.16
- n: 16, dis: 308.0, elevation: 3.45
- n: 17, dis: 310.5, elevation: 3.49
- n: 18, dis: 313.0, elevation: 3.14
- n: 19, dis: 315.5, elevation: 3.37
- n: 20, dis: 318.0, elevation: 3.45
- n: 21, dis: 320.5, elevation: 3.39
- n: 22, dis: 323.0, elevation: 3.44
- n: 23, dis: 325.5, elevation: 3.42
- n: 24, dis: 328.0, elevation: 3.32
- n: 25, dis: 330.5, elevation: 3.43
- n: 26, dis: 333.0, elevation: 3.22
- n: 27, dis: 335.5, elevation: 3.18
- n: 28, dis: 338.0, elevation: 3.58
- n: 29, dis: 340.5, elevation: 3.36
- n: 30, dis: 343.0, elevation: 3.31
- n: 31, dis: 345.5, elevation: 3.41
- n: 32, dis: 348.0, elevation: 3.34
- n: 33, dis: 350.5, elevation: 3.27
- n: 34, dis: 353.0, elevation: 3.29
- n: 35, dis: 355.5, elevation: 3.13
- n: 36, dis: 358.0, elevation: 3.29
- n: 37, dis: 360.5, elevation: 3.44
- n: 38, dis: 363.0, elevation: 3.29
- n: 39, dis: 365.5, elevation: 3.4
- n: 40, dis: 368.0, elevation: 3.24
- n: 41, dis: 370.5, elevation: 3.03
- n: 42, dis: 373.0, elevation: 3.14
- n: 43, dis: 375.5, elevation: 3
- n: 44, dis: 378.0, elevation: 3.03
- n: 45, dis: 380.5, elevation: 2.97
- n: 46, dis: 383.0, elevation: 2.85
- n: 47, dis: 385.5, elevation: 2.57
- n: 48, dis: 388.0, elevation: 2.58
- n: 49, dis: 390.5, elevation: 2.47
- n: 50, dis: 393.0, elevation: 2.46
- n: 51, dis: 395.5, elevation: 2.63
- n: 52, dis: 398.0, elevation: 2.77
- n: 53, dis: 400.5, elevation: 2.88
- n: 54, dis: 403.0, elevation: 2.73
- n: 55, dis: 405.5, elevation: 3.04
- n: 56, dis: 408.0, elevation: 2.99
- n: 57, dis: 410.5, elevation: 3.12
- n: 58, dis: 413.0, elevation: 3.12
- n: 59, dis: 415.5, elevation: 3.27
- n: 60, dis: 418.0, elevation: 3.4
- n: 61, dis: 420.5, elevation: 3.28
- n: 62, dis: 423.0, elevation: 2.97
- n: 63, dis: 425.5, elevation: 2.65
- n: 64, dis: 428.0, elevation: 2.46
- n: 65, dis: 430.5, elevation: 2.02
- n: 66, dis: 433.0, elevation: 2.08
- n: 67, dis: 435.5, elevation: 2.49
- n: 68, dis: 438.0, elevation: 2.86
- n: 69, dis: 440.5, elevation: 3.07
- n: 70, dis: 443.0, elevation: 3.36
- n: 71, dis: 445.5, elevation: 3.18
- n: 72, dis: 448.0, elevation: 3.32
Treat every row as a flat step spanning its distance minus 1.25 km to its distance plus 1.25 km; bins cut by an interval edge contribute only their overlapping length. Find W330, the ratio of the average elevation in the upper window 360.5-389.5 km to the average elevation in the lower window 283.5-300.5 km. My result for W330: 0.90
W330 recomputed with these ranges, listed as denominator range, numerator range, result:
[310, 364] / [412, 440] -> 0.83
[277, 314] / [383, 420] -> 0.86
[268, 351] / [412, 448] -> 0.86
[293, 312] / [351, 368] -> 0.98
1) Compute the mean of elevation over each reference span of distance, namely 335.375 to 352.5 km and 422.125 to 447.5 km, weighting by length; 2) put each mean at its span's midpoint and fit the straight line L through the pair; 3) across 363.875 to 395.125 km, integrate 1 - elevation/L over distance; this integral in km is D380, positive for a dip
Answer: 2.25 km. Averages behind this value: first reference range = 3.36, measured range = 2.89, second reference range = 2.73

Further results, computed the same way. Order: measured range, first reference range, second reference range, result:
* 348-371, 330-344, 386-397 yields -2.0 km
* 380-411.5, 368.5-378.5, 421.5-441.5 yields 1.2 km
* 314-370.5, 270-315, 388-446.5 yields -3.6 km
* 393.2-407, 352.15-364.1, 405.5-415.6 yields 1.5 km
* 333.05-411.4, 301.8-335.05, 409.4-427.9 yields 3.6 km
